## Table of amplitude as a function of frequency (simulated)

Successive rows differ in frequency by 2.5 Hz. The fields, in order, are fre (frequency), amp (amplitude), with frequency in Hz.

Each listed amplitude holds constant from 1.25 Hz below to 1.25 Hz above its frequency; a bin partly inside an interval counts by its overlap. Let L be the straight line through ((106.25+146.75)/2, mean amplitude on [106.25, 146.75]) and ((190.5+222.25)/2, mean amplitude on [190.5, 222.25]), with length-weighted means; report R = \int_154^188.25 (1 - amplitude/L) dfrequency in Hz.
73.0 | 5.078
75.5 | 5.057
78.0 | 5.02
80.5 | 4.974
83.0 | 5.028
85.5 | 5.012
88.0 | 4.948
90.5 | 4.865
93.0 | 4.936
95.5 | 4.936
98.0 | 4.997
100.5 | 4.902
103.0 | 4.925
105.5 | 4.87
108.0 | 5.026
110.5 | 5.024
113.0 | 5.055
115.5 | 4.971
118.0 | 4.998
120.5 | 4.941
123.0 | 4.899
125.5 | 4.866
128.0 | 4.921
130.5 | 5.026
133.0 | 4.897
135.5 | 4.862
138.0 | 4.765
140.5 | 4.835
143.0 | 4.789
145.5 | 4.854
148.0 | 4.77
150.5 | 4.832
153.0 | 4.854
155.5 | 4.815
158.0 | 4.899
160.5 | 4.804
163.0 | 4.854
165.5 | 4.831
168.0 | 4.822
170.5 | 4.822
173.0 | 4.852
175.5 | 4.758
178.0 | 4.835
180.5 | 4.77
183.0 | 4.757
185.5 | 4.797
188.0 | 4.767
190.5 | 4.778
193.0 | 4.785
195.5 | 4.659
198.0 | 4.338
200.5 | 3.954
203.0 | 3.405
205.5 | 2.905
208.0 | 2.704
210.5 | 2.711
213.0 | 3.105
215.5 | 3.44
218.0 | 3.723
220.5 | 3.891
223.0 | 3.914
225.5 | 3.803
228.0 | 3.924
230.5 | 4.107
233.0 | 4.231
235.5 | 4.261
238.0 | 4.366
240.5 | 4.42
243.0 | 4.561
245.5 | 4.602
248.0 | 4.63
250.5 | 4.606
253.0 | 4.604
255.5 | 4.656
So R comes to -4.8 Hz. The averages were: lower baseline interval 4.92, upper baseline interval 3.68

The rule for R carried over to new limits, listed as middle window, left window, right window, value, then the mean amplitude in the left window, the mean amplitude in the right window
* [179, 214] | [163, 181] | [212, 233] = 2.4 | 4.82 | 3.78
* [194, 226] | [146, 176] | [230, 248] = 6.8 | 4.83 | 4.39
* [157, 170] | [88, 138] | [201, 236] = -1.7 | 4.94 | 3.57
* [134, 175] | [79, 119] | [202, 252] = -3.1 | 4.97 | 3.87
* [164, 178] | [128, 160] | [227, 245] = -0.4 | 4.85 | 4.29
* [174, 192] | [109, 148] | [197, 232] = -3.2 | 4.91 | 3.57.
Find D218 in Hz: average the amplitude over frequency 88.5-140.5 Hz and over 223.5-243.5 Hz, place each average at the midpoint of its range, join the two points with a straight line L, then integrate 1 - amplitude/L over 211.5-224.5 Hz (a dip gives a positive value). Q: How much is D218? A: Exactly 2.1 Hz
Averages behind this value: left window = 4.93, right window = 4.18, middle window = 3.6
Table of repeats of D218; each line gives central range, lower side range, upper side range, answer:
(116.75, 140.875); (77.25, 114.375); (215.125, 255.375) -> -0.6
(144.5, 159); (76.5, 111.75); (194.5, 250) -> -1.1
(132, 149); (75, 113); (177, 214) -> -1.0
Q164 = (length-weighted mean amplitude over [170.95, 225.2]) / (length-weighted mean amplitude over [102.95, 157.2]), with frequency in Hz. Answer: 0.8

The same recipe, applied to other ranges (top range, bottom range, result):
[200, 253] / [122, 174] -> 0.80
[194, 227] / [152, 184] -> 0.75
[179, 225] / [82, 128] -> 0.80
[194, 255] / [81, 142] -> 0.80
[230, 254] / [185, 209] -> 1.08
